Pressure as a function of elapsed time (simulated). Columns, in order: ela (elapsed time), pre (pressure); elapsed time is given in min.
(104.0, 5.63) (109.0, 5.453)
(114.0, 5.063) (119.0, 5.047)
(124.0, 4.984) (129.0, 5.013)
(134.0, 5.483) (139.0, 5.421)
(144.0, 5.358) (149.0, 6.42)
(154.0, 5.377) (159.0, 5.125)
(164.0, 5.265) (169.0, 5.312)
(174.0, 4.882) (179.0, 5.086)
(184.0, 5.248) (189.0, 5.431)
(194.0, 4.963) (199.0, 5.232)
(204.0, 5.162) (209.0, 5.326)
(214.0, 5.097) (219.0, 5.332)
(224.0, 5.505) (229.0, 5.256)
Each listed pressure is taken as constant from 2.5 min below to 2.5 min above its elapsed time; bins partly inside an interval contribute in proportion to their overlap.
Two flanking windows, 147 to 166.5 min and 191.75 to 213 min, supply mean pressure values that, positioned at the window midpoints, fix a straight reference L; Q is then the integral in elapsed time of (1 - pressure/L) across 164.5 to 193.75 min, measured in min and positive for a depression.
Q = 0.9 min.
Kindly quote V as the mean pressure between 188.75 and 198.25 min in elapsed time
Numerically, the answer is 5.15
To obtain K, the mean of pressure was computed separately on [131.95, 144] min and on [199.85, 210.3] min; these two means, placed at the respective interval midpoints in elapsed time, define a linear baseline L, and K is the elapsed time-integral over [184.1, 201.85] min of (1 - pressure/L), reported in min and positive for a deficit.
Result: 0.2 min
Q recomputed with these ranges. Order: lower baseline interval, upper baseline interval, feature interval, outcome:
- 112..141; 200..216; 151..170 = -0.4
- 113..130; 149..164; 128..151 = -1.4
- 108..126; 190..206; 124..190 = -2.5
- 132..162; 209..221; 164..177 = 0.7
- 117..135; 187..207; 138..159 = -1.9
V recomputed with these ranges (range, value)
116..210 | 5.27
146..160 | 5.69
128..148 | 5.42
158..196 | 5.17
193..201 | 5.11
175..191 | 5.21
